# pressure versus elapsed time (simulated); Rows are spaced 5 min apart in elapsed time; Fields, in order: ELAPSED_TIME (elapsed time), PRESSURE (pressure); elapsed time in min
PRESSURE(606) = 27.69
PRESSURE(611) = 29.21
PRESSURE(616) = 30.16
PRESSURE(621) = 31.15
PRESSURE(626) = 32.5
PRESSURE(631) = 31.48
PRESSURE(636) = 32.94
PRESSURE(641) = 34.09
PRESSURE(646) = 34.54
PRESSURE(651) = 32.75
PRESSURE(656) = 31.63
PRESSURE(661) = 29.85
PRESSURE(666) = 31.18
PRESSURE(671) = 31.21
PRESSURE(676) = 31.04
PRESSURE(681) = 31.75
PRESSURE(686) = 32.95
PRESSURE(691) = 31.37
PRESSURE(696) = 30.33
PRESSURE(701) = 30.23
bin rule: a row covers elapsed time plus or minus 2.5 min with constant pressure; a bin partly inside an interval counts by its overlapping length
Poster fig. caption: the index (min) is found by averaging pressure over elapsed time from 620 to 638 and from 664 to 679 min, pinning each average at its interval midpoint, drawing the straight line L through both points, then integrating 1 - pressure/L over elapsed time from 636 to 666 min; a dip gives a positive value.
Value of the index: -0.84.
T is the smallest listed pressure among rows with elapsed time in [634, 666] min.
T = 29.85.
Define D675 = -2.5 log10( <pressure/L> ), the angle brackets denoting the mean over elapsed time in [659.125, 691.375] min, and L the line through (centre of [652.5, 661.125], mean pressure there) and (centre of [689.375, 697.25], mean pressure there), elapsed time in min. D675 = -0.01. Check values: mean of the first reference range 31.2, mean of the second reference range 30.9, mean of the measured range 31.4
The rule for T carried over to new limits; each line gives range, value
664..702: 30.23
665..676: 31.04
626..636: 31.48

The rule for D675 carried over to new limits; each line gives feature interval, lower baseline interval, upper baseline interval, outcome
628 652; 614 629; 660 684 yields -0.065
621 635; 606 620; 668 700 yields -0.072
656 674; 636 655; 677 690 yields 0.065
